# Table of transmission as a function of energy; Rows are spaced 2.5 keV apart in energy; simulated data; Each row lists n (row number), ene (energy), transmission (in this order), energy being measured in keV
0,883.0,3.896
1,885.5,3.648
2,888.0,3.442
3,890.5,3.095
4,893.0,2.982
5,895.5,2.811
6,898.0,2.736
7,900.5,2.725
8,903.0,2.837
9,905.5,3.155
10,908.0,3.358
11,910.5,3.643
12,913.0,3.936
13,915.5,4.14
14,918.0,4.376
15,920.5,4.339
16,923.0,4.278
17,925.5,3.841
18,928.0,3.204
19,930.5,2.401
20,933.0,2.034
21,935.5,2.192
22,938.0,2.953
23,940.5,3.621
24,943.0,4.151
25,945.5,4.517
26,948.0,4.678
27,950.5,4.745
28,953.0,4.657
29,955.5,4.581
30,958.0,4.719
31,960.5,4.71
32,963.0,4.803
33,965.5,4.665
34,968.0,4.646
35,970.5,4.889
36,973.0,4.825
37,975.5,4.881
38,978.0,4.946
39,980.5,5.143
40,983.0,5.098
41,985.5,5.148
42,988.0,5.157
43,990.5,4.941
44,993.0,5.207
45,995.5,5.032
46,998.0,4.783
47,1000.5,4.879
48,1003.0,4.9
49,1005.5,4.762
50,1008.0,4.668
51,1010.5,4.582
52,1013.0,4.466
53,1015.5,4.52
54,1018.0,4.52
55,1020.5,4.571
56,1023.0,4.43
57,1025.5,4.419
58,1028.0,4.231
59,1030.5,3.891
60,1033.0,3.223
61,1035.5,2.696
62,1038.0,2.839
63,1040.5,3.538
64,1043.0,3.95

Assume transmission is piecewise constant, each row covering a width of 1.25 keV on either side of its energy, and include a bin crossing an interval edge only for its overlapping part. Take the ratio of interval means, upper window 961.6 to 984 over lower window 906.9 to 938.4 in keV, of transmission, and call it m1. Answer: 1.4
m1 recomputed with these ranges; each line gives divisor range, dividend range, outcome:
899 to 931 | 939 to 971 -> 1.27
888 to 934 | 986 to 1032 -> 1.40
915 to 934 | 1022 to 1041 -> 1.02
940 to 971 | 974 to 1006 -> 1.09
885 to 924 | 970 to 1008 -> 1.43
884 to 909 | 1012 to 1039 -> 1.29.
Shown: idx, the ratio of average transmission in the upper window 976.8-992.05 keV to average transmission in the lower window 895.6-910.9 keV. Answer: 1.7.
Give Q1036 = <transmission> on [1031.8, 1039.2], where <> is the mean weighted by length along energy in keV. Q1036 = 2.92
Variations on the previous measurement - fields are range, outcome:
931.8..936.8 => 2.12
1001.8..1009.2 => 4.78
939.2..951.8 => 4.34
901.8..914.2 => 3.39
